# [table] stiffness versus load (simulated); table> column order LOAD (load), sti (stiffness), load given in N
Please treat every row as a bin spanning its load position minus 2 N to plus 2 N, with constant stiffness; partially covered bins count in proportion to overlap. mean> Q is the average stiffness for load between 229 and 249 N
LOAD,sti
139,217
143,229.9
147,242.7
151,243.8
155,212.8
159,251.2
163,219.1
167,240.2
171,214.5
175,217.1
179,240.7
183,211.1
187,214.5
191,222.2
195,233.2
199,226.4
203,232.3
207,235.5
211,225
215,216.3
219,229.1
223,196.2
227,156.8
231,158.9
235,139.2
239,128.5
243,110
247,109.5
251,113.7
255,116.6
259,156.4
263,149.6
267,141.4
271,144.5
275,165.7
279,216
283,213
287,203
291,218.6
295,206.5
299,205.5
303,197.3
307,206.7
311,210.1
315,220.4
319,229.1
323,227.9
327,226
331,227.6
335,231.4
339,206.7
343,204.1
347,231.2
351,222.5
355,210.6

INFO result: 129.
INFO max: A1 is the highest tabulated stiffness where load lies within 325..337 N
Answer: 231.4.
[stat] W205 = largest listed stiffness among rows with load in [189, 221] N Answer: 235.5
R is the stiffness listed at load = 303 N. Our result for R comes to 197.3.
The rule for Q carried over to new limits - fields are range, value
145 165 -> 234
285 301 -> 208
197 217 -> 227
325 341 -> 223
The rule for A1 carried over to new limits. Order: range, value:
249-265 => 156.4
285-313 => 218.6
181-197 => 233.2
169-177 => 217.1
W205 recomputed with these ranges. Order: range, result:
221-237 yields 196.2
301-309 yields 206.7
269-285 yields 216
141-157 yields 243.8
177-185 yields 240.7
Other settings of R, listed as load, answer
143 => 229.9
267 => 141.4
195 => 233.2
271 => 144.5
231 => 158.9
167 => 240.2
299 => 205.5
